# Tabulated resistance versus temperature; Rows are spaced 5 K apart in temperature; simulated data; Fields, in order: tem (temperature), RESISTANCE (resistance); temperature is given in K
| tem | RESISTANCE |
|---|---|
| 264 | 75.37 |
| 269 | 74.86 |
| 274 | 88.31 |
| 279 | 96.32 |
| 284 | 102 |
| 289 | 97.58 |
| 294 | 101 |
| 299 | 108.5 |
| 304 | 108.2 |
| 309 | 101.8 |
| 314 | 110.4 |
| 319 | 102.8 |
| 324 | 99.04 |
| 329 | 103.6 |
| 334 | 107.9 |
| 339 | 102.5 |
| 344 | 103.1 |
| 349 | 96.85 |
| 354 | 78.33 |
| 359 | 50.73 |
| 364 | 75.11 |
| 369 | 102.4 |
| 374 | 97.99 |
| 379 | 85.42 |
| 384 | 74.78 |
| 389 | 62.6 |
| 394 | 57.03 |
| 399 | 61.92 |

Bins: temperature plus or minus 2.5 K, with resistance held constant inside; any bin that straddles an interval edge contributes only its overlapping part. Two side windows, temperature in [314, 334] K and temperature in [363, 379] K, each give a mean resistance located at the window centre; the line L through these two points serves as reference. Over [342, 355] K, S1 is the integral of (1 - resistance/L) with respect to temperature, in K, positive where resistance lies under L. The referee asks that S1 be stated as 0.5 K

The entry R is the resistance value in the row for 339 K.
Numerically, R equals 102.5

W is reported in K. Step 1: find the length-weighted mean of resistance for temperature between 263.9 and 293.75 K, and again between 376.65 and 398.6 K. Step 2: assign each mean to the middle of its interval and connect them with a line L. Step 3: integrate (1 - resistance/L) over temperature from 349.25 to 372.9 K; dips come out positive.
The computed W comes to -1.8 K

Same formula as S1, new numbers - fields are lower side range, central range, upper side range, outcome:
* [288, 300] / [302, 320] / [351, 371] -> -1.95 K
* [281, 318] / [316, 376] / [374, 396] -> -4.14 K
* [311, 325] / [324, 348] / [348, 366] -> -3.58 K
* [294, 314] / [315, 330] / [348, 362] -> -1.36 K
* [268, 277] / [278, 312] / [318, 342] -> -4.25 K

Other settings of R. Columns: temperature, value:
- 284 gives 102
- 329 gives 103.6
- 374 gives 97.99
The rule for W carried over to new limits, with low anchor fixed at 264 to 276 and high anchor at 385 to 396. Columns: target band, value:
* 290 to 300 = -3.5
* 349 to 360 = -1.0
